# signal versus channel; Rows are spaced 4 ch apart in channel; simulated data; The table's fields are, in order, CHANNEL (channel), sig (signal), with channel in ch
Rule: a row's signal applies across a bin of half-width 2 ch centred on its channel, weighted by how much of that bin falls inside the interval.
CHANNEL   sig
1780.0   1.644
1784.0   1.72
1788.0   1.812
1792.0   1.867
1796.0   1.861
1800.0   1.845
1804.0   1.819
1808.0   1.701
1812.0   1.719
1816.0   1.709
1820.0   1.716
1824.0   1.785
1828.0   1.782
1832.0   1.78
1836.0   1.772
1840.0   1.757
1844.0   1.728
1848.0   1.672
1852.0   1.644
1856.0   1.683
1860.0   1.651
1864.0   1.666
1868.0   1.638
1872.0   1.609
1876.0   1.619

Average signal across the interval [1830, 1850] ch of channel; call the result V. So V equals 1.74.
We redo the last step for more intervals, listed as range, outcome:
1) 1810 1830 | 1.74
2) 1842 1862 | 1.68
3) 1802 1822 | 1.73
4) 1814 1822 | 1.71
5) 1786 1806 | 1.84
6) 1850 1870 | 1.66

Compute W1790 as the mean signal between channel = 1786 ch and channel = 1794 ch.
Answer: 1.84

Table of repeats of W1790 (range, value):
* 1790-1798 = 1.86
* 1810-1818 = 1.71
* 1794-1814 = 1.79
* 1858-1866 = 1.66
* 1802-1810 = 1.76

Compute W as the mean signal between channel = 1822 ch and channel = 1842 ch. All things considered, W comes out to 1.78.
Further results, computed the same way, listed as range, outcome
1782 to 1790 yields 1.77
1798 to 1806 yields 1.83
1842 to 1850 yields 1.7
